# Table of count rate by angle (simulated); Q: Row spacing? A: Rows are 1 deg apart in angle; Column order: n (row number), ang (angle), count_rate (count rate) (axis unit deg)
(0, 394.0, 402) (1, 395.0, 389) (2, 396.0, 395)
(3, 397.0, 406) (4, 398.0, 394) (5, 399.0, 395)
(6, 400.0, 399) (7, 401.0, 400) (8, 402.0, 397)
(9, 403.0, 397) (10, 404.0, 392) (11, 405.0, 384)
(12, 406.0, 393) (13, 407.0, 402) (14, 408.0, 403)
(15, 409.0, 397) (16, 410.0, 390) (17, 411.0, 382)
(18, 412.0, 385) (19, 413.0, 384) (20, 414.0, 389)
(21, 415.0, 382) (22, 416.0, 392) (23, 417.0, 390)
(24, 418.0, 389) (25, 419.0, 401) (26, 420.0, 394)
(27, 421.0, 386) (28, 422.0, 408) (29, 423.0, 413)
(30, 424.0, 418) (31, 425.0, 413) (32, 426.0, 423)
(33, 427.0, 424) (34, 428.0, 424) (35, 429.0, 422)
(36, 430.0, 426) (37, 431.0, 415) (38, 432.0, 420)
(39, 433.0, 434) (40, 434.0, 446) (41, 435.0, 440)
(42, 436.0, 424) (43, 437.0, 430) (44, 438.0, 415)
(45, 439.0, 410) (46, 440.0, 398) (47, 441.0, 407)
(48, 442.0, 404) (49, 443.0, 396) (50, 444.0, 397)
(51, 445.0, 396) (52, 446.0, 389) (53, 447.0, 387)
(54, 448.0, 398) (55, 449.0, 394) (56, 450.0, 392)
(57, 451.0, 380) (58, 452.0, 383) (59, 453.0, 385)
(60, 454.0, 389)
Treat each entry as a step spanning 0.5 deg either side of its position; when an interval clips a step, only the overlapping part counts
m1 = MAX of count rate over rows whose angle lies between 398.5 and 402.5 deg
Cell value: 400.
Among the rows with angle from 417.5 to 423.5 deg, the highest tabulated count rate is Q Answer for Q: 413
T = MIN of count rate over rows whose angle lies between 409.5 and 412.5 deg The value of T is 382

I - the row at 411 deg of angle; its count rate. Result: 382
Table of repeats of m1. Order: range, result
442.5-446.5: 397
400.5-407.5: 402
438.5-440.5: 410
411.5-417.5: 392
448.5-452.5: 394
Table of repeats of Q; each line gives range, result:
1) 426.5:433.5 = 434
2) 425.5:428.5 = 424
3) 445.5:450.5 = 398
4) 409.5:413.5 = 390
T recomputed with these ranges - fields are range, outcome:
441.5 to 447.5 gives 387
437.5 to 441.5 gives 398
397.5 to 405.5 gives 384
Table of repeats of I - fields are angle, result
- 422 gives 408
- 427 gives 424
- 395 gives 389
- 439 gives 410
